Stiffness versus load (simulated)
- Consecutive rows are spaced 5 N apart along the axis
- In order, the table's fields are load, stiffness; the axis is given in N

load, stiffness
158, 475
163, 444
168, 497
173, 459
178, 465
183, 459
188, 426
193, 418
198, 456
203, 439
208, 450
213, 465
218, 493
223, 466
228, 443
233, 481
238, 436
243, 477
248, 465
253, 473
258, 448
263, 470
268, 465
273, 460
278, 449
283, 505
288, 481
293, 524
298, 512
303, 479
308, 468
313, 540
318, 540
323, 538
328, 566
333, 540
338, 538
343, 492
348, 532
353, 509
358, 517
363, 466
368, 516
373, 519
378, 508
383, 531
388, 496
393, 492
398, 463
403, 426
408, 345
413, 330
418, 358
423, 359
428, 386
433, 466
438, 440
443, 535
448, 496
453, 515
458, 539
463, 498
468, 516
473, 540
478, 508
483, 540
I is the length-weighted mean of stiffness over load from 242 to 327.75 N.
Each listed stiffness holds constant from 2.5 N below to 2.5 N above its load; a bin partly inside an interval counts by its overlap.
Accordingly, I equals 490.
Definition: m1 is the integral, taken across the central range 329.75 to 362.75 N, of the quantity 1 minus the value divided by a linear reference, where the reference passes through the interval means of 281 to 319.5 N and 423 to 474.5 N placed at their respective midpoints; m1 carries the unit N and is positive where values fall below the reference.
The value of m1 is -1.3 N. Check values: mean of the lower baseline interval 505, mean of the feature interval 519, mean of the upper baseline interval 486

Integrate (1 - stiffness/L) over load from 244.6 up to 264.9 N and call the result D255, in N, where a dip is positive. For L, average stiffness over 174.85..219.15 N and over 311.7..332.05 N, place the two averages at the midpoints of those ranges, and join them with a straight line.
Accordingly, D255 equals 1.3 N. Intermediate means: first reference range 451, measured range 464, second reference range 546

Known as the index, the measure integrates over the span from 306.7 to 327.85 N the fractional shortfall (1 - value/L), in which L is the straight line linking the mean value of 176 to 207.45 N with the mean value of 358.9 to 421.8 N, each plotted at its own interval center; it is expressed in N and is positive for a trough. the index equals -3.7 N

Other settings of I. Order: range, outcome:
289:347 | 521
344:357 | 517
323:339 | 547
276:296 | 491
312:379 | 523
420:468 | 472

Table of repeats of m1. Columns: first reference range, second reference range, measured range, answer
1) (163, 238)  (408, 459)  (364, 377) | -2.1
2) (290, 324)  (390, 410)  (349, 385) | -3.7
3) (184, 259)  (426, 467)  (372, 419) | 3.2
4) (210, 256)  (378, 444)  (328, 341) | -2.8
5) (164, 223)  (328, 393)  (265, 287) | 0.7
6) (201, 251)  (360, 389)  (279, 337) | -3.5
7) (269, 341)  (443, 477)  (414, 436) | 5.4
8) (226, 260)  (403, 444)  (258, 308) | -3.7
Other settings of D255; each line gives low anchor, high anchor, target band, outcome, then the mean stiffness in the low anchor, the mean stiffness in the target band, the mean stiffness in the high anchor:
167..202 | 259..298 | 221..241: 0.4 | 452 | 457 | 480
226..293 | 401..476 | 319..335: -3.0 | 468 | 548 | 450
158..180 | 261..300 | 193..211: 1.0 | 467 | 445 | 483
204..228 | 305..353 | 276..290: 0.6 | 464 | 479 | 527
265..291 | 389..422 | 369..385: -3.8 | 473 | 519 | 405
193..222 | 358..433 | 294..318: -2.9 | 457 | 505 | 446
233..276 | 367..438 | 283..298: -1.5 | 463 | 504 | 441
